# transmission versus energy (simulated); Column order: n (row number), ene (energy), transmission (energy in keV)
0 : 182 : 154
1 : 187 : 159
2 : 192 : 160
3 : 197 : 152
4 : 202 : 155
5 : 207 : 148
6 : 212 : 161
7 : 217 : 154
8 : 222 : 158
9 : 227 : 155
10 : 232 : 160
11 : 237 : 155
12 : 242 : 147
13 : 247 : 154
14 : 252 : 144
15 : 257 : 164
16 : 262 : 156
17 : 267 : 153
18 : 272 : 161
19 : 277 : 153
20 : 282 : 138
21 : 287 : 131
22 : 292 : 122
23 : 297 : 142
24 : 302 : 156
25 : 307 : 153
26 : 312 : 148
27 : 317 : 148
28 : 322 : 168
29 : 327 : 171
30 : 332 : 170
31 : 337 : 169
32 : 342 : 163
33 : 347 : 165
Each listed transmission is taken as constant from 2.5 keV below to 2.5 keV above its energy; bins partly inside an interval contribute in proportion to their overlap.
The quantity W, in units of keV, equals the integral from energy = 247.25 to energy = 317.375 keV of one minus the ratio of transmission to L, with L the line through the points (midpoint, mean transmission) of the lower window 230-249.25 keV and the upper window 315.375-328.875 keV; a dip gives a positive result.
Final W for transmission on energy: 4.6 keV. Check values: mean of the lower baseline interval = 154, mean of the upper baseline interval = 163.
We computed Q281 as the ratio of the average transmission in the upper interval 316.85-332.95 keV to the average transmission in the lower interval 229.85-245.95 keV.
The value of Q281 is 1.1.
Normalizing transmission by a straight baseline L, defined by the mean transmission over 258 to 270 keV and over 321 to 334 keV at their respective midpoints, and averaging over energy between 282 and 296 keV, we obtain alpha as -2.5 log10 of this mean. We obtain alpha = 0.23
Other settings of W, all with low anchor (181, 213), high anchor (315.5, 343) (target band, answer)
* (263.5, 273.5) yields 0.3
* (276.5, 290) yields 2.0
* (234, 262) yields 1.1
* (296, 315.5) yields 1.6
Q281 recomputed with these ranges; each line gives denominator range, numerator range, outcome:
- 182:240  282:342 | 0.98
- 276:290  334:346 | 1.20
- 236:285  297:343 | 1.05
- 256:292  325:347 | 1.13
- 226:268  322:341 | 1.10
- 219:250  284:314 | 0.92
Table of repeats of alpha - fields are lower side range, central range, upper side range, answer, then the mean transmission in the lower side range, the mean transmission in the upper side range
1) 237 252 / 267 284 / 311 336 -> 0.02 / 150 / 162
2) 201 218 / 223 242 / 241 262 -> -0.01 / 154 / 153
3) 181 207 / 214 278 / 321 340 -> 0.04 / 155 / 169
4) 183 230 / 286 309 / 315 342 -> 0.16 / 156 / 165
